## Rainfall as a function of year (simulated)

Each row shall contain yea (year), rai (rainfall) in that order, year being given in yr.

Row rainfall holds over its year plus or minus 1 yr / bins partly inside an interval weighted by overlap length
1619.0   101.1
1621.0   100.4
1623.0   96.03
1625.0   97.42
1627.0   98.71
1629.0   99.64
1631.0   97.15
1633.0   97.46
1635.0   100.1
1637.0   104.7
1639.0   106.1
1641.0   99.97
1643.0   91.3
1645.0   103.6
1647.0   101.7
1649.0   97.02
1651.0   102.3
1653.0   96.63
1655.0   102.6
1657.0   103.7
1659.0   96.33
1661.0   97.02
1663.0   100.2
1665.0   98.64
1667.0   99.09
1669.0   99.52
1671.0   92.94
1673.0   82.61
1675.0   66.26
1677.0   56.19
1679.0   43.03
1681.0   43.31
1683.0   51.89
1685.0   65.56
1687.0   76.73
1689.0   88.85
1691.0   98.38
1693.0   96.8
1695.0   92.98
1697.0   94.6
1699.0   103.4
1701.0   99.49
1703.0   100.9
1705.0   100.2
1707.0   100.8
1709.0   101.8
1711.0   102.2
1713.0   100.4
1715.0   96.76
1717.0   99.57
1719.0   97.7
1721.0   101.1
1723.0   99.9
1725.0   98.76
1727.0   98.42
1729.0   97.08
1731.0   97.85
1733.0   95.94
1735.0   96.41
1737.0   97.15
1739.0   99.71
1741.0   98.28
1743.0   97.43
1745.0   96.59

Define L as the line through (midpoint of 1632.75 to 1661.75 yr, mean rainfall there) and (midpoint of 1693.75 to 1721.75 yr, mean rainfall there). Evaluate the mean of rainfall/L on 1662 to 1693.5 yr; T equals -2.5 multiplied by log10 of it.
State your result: 0.26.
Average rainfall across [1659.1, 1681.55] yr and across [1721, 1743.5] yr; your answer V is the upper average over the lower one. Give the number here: 1.21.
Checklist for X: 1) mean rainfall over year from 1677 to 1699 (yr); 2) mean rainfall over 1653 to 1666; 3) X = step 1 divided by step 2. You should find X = 0.76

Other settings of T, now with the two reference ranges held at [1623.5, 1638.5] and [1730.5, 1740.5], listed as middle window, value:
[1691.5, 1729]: -0.01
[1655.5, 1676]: 0.06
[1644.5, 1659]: -0.02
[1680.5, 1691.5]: 0.36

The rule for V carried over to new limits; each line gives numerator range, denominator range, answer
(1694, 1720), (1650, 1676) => 1.04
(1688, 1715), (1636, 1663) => 0.98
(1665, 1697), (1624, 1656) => 0.78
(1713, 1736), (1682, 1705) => 1.11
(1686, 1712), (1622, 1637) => 0.98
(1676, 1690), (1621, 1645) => 0.61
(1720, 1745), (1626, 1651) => 0.98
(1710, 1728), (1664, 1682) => 1.31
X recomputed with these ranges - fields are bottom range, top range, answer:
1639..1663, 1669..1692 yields 0.71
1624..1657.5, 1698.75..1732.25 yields 1.00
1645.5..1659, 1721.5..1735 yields 0.98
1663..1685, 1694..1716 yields 1.34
